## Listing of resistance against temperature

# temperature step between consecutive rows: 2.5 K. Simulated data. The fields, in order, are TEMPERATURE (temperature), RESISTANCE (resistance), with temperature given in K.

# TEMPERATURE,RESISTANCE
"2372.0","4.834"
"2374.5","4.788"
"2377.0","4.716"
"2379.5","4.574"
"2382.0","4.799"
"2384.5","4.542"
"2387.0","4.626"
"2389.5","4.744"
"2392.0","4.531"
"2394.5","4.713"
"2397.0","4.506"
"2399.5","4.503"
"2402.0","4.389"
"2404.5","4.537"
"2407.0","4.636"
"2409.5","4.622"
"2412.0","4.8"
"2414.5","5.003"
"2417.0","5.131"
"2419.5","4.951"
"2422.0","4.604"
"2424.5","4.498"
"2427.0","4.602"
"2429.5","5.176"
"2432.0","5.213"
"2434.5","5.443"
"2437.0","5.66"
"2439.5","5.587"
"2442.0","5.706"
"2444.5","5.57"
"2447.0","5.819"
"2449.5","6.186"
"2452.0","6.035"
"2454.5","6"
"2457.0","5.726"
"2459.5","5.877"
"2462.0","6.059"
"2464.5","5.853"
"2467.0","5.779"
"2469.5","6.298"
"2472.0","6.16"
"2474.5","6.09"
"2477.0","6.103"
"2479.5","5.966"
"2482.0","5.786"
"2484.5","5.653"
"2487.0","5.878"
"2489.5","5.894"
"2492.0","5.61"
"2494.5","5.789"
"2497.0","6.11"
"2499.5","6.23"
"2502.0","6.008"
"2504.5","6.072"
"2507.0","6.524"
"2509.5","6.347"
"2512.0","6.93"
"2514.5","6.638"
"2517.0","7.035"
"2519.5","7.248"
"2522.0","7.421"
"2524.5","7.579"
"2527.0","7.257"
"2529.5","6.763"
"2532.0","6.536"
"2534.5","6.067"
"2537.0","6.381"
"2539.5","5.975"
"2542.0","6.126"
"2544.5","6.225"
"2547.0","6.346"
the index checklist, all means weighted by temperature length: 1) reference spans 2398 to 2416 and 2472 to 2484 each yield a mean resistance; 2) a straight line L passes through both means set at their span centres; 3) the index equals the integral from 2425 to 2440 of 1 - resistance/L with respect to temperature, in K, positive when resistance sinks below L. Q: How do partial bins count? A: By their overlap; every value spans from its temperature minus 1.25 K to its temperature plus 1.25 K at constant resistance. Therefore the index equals -0.3 K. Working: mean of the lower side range 4.65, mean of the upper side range 5.98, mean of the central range 5.23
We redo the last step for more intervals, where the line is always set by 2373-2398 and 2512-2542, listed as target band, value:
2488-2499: 0.71 K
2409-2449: 1.05 K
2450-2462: -0.47 K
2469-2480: -0.23 K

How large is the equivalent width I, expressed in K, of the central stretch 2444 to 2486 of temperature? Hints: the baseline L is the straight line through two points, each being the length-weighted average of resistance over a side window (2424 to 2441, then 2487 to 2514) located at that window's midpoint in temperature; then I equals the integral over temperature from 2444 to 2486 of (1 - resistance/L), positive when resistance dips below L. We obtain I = -2.2 K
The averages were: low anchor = 5.21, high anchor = 6.15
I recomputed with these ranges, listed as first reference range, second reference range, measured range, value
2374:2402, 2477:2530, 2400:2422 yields 1.1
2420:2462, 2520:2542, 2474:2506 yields 1.2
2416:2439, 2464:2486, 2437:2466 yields -1.8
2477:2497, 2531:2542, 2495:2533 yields -4.1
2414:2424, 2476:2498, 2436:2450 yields -1.3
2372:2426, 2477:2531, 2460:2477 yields -0.6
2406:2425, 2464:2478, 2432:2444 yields -0.6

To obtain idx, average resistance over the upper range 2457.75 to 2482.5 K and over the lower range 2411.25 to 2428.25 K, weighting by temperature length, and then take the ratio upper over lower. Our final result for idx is 1.25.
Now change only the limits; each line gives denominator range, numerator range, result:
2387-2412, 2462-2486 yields 1.30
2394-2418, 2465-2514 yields 1.30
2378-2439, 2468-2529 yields 1.33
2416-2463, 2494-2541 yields 1.21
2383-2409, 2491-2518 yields 1.38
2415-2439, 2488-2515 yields 1.22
